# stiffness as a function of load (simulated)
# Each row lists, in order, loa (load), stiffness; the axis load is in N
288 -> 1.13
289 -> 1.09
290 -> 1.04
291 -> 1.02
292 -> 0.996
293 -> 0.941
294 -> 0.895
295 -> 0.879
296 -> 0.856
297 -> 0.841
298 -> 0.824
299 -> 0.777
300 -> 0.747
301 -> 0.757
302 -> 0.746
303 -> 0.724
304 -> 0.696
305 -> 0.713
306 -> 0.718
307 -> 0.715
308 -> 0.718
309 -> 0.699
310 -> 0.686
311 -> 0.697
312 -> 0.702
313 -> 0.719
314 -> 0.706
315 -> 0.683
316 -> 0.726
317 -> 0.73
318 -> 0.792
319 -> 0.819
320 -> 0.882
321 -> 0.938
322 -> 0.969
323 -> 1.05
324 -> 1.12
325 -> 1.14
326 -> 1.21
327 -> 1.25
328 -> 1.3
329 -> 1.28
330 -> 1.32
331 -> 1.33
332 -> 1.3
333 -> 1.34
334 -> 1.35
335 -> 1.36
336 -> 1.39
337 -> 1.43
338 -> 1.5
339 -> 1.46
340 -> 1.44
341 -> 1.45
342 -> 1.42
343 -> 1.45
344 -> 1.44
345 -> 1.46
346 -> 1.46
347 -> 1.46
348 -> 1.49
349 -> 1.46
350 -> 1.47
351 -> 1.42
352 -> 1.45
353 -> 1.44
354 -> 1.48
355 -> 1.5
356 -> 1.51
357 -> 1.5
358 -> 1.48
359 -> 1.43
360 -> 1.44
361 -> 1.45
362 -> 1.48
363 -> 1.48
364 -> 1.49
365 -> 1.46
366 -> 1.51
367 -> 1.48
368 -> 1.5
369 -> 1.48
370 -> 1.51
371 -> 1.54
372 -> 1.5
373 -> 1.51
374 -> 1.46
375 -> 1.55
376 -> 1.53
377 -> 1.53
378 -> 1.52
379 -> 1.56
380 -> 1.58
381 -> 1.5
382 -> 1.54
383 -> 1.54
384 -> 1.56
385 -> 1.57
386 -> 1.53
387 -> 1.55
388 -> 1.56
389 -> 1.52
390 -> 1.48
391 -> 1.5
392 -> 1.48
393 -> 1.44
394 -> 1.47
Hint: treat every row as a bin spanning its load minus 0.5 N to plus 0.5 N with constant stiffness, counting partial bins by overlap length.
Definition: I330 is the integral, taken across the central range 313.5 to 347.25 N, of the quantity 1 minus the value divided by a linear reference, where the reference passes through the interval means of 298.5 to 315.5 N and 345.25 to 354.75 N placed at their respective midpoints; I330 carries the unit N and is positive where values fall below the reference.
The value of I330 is -2.1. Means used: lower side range 0.718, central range 1.2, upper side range 1.46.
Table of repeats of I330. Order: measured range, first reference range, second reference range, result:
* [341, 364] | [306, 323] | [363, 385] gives -4.1 N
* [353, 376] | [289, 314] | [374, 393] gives -2.2 N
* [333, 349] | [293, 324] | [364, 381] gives -3.9 N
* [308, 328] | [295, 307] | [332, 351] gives 3.4 N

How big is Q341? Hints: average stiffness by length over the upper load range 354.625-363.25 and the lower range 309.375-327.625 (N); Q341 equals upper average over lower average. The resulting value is 1.7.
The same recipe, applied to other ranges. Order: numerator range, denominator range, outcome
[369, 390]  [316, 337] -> 1.34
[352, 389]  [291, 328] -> 1.79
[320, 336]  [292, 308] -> 1.53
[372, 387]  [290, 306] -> 1.85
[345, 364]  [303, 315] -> 2.08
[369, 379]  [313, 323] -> 1.87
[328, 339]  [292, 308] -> 1.72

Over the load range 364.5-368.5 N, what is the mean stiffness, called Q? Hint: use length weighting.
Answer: 1.49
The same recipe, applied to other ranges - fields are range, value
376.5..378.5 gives 1.52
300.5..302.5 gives 0.752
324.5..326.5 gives 1.17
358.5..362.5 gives 1.45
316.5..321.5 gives 0.832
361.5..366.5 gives 1.48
